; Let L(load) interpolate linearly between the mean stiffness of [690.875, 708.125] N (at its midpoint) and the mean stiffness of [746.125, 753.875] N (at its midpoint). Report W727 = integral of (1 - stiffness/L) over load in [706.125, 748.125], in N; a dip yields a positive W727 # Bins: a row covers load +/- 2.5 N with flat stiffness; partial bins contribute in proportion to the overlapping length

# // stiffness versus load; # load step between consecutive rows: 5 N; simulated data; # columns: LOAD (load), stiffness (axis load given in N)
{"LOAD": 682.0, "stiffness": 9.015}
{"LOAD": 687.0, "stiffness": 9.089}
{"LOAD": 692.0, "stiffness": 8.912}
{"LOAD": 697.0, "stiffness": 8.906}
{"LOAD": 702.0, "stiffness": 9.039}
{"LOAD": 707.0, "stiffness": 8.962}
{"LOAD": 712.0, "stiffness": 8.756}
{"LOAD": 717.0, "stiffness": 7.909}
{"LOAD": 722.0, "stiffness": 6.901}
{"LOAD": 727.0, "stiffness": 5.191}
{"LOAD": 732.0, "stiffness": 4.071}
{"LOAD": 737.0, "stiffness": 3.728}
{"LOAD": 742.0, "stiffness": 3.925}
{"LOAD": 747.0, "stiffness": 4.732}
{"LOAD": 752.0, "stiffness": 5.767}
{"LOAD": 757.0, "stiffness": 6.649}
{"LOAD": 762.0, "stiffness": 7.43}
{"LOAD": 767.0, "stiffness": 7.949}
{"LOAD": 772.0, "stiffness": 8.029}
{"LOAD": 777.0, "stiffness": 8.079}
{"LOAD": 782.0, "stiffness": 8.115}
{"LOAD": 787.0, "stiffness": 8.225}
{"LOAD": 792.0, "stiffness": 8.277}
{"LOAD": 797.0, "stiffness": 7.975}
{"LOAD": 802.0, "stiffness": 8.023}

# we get 6.9 N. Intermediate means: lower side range 8.96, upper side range 5.32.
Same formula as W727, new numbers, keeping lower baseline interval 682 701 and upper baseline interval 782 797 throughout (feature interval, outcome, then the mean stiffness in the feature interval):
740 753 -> 5.79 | 4.73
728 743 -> 7.98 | 4.03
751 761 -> 2.36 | 6.46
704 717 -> 0.21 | 8.68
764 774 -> 0.47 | 7.96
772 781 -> 0.24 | 8.07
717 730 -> 3.57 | 6.33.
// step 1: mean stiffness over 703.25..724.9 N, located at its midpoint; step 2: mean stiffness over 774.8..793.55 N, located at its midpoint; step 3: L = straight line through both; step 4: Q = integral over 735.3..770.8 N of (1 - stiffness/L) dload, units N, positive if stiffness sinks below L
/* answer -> 9.9 N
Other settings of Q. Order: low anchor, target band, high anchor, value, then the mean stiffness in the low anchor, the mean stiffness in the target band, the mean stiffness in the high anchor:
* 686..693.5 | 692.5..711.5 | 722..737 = -3.1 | 8.99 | 8.94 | 4.86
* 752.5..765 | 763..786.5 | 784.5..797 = -1.5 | 6.87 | 8.02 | 8.2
